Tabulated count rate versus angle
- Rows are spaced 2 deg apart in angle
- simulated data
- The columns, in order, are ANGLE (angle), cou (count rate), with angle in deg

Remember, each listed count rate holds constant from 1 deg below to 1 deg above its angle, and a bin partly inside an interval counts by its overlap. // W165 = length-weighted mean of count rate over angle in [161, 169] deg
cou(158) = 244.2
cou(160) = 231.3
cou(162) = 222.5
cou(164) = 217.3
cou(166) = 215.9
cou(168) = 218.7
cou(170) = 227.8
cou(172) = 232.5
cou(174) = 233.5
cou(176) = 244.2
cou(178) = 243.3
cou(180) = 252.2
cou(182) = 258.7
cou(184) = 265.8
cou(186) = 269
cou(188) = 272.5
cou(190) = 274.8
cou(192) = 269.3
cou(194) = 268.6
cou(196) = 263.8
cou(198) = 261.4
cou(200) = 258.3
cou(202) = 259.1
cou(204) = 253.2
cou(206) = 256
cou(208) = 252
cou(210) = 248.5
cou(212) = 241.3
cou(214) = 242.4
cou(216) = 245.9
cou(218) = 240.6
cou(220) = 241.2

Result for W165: 219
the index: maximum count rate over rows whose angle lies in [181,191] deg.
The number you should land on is 274.8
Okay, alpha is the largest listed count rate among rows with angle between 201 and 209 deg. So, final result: 259.1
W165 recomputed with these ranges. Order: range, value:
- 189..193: 272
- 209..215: 244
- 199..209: 256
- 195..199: 263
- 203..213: 250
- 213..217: 244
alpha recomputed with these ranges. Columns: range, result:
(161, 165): 222.5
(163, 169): 218.7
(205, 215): 256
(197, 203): 261.4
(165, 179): 244.2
